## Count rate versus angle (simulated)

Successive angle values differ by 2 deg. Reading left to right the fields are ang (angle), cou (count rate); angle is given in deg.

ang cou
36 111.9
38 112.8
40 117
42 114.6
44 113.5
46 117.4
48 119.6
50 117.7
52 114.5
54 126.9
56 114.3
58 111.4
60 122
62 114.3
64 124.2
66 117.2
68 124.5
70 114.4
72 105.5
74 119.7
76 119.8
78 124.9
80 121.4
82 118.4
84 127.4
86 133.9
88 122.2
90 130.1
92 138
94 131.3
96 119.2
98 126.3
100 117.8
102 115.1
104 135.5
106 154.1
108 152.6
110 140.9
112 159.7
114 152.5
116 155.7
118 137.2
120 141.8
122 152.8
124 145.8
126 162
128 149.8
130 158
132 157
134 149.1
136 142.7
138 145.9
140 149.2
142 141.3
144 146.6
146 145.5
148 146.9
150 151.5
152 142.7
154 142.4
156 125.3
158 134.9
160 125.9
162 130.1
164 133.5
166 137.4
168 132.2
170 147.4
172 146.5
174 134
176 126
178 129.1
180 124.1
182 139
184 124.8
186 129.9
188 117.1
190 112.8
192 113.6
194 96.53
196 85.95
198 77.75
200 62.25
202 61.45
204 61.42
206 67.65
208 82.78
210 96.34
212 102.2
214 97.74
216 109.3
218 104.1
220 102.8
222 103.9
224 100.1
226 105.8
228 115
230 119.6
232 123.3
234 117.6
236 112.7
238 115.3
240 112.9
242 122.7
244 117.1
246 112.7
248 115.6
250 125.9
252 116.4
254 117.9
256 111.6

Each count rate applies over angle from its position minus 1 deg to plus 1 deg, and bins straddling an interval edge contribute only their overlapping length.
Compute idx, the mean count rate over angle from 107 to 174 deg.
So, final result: 145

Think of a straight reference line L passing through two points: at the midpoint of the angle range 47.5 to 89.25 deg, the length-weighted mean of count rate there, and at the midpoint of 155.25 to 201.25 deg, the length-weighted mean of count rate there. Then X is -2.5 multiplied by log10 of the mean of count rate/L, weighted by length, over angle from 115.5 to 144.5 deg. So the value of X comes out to -0.23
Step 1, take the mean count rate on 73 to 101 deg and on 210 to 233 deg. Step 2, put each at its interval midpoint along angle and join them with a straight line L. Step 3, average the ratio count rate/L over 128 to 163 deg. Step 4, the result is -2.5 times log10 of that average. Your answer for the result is -0.22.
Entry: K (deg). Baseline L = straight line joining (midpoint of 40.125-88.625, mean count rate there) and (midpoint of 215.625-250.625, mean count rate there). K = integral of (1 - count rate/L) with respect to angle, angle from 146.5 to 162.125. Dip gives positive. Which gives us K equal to -3.0 deg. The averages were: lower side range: 119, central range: 138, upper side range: 113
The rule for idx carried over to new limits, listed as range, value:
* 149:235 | 114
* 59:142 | 135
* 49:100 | 122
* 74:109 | 128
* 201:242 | 101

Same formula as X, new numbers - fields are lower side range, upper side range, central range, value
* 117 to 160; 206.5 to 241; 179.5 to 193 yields 0.01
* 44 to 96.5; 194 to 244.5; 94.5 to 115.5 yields -0.19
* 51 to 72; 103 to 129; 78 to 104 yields 0.08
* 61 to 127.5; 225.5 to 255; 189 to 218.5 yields 0.34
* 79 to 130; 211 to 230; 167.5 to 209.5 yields 0.07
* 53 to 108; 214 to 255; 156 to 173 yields -0.15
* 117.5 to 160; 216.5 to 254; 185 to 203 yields 0.32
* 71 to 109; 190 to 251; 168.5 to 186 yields -0.21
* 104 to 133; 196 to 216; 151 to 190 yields -0.21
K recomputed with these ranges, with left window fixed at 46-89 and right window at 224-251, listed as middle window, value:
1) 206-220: 2.37 deg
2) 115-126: -2.74 deg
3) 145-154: -2.16 deg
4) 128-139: -3.00 deg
